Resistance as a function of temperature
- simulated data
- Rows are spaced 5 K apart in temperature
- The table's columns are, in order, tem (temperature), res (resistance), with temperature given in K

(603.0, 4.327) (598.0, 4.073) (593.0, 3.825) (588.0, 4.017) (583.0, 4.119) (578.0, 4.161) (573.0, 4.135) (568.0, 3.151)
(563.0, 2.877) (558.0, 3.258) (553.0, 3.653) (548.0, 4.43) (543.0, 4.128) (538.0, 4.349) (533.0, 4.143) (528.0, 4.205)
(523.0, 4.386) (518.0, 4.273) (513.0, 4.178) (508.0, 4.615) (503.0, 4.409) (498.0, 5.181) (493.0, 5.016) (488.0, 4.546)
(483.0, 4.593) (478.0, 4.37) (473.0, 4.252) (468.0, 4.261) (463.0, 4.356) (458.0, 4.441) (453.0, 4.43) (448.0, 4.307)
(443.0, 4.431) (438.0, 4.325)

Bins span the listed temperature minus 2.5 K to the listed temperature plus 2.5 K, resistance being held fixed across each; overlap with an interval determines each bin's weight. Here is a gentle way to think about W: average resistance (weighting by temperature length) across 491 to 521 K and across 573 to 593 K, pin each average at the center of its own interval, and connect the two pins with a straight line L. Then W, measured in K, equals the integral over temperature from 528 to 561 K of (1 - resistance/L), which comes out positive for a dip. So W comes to 2.6 K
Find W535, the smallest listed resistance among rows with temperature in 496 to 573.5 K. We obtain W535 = 2.877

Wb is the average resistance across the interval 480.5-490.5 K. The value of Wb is 4.57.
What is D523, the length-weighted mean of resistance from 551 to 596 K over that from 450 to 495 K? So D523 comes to 0.8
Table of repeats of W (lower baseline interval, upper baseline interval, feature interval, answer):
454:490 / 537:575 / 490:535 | -4.6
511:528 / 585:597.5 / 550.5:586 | 3.7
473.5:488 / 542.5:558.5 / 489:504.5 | -1.9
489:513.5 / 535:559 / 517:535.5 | 0.3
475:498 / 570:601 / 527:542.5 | 0.5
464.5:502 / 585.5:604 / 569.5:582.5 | 0.2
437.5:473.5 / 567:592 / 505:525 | -1.0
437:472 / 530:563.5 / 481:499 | -2.7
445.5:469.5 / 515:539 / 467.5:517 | -2.7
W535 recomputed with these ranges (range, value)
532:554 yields 3.653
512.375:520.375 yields 4.178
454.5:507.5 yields 4.252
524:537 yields 4.143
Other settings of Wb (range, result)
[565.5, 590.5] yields 3.92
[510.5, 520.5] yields 4.23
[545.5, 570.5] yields 3.47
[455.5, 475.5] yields 4.33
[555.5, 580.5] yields 3.52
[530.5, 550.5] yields 4.26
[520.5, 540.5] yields 4.27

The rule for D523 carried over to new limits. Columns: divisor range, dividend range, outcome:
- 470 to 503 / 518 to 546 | 0.92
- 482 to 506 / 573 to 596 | 0.85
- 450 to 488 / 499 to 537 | 0.99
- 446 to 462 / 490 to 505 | 1.11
